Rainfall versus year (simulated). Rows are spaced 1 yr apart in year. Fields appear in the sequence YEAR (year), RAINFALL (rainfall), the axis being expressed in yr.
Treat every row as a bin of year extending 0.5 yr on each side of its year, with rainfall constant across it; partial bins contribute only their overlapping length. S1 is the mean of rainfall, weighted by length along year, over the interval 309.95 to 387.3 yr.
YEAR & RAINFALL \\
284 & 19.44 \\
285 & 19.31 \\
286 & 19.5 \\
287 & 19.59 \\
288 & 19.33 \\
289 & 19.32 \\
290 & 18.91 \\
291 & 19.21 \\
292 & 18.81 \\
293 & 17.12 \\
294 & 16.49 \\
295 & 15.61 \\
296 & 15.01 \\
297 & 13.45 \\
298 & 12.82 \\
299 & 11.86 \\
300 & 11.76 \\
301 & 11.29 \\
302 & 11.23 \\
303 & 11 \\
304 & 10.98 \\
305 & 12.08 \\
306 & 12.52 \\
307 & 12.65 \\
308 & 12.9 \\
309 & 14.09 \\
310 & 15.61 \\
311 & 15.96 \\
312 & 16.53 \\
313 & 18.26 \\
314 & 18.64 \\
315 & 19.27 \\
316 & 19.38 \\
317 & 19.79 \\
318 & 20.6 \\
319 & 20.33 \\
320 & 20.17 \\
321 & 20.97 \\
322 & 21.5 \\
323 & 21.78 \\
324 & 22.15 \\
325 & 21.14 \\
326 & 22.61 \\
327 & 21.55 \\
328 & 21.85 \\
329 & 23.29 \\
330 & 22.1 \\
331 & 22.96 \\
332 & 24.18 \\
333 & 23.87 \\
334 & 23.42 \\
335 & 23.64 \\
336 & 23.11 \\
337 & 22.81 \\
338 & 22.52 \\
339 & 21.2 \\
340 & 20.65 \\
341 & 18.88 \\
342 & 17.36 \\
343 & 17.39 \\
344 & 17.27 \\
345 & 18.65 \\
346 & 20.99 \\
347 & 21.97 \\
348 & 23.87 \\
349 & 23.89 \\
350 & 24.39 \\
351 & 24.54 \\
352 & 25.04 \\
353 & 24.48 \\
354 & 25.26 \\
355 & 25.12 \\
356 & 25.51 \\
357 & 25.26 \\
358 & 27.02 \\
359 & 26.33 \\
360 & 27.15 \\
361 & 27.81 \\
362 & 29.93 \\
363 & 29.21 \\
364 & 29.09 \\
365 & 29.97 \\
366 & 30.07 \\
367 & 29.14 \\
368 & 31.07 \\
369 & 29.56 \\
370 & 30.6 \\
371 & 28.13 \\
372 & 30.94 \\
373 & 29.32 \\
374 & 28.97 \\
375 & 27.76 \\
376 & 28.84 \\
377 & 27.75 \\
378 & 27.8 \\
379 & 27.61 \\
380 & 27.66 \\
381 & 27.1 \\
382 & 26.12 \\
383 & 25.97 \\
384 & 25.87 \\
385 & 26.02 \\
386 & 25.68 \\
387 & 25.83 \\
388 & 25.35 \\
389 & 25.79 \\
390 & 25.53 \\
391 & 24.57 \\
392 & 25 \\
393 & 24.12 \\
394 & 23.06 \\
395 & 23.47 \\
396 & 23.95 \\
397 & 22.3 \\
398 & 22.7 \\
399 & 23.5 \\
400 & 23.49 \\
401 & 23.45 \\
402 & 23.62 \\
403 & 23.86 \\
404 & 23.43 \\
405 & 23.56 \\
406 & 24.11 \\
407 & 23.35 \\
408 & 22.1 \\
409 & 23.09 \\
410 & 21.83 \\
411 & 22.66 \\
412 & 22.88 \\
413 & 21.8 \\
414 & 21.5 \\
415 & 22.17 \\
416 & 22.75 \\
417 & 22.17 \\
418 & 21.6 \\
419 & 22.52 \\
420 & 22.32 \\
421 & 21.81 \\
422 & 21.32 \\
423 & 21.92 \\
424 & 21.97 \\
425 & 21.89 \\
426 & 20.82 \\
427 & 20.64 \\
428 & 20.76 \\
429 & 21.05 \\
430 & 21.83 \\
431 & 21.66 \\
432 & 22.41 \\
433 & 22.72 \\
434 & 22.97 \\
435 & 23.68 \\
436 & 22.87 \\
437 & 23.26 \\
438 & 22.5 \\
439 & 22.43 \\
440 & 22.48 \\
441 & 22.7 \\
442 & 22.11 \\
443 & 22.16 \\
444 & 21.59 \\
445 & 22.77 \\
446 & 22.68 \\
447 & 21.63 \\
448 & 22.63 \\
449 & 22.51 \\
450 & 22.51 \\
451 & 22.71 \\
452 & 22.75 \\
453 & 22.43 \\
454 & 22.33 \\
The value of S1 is 24.1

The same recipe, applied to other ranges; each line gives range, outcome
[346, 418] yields 25.5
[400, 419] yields 22.8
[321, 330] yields 21.9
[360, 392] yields 27.8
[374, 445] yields 23.6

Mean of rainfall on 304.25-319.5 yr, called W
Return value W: 16.5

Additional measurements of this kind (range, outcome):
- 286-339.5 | 18.3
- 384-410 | 24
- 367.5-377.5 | 29.3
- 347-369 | 26.8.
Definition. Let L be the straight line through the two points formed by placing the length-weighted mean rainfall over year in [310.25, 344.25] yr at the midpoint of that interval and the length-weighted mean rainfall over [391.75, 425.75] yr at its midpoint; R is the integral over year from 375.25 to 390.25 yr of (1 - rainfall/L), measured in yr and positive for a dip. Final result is -3.0 yr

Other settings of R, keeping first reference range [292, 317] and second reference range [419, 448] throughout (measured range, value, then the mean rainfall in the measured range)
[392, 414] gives -3.06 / 23.2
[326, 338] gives -4.97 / 22.9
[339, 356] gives -4.75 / 21.9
